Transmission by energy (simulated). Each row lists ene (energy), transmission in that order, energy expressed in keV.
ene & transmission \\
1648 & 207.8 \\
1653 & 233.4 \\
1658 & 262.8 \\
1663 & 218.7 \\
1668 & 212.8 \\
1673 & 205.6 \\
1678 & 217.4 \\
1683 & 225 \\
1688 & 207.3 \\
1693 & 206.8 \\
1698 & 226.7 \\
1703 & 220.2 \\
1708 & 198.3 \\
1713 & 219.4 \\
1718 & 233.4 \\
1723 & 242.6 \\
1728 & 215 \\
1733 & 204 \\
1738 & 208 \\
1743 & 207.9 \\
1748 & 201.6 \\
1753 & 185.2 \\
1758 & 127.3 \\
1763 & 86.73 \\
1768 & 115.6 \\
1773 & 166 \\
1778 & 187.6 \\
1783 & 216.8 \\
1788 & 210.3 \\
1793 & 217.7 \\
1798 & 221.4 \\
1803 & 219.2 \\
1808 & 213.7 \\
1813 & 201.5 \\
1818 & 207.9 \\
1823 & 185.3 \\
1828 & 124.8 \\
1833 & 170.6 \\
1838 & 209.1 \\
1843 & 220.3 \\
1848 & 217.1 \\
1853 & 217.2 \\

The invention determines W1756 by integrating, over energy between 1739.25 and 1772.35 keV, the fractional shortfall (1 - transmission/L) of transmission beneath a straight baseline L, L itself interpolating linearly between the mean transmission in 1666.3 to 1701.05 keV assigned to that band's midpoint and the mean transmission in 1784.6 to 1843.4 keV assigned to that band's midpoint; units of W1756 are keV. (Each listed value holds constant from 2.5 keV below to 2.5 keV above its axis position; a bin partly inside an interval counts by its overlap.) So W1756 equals 8.0 keV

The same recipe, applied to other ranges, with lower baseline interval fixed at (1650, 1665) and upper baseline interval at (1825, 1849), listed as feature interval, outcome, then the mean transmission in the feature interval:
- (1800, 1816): -1.4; 212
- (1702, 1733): 0.1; 220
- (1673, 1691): 1.3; 215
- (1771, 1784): 1.0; 188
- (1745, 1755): 0.8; 195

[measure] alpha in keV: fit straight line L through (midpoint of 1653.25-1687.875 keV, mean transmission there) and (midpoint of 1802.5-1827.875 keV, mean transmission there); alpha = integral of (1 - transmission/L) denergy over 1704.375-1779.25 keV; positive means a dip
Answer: 8.44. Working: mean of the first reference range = 223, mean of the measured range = 187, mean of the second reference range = 197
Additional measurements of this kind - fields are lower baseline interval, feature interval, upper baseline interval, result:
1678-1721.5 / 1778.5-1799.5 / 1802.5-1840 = -1.7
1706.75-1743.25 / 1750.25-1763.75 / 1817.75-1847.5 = 4.4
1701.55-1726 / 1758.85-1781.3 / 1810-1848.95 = 7.2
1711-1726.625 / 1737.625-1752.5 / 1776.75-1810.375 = 1.5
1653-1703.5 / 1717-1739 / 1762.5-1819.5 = -1.3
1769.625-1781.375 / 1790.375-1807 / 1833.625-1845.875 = -2.8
